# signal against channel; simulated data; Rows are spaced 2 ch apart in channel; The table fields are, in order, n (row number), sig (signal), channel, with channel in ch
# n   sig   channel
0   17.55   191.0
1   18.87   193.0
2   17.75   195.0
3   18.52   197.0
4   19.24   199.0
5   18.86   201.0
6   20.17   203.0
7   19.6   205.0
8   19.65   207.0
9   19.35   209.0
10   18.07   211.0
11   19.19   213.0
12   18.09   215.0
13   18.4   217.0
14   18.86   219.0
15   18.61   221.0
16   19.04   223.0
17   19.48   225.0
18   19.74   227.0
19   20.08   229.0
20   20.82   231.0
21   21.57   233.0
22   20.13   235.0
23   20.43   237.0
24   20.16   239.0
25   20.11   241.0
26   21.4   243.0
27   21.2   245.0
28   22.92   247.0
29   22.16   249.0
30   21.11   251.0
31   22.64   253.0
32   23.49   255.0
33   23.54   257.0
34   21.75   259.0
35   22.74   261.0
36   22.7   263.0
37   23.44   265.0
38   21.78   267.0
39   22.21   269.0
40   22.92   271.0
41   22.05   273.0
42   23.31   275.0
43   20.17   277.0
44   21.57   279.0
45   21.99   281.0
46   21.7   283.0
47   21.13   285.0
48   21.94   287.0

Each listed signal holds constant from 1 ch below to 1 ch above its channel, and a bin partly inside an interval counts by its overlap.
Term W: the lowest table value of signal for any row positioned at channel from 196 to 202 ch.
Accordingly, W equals 18.52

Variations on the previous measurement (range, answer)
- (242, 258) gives 21.11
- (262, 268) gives 21.78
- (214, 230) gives 18.09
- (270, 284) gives 20.17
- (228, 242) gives 20.08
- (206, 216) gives 18.07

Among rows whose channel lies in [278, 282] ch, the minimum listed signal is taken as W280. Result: 21.57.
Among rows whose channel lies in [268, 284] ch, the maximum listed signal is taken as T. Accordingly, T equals 23.31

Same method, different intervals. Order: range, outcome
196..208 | 20.17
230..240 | 21.57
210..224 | 19.19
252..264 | 23.54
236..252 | 22.92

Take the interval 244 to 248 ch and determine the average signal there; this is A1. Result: 22.1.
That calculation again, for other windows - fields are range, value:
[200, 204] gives 19.5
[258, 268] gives 22.5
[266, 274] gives 22.2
